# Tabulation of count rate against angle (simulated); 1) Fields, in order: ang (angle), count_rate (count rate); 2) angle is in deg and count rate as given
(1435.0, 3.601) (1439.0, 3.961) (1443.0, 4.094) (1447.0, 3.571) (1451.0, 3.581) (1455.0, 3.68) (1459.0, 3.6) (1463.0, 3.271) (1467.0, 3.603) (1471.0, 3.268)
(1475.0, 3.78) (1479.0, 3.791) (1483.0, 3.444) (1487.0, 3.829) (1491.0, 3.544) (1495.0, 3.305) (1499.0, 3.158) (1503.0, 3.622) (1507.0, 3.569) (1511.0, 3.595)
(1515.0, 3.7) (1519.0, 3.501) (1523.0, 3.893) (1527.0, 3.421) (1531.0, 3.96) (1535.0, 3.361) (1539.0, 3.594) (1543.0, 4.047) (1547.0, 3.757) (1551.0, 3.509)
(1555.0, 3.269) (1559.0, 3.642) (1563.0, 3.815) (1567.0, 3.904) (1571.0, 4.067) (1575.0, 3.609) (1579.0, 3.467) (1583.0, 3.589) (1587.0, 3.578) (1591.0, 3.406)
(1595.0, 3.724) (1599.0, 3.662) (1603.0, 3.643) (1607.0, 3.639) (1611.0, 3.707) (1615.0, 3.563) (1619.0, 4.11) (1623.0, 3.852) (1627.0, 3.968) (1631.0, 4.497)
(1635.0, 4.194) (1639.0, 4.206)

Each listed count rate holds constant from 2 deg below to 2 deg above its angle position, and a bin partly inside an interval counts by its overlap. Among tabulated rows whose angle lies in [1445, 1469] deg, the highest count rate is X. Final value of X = 3.68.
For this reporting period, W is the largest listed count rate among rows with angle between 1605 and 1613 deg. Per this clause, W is 3.707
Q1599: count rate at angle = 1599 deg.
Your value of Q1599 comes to 3.662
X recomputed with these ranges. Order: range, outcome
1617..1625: 4.11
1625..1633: 4.497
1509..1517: 3.7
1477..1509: 3.829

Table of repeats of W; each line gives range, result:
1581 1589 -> 3.589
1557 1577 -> 4.067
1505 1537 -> 3.96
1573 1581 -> 3.609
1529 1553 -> 4.047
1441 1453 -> 4.094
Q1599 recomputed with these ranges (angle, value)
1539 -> 3.594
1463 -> 3.271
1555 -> 3.269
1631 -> 4.497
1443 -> 4.094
